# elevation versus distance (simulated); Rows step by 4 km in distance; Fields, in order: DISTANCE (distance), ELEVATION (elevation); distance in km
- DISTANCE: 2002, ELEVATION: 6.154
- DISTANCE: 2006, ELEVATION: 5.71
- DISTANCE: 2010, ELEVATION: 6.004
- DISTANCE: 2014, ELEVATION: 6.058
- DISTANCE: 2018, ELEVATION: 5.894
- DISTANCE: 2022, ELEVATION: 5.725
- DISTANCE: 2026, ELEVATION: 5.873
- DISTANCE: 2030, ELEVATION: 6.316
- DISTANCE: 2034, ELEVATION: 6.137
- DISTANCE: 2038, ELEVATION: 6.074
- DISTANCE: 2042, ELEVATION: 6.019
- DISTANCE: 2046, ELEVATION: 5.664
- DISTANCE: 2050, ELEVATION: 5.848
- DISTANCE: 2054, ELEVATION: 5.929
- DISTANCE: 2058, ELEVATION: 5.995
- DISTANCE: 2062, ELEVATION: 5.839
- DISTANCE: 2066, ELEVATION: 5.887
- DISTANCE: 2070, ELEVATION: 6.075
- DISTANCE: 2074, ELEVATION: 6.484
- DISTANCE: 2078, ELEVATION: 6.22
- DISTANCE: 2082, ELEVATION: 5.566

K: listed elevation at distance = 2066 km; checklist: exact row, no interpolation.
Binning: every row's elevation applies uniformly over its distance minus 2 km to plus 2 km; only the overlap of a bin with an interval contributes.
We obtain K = 5.887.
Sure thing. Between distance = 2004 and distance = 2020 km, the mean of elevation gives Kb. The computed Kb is 5.92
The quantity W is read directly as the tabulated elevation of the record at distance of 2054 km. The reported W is 5.929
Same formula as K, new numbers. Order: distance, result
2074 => 6.484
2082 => 5.566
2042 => 6.019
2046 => 5.664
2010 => 6.004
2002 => 6.154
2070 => 6.075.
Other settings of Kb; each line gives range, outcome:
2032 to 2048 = 5.97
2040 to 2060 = 5.89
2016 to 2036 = 5.99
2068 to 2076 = 6.28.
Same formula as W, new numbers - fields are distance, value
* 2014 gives 6.058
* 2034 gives 6.137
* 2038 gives 6.074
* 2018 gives 5.894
